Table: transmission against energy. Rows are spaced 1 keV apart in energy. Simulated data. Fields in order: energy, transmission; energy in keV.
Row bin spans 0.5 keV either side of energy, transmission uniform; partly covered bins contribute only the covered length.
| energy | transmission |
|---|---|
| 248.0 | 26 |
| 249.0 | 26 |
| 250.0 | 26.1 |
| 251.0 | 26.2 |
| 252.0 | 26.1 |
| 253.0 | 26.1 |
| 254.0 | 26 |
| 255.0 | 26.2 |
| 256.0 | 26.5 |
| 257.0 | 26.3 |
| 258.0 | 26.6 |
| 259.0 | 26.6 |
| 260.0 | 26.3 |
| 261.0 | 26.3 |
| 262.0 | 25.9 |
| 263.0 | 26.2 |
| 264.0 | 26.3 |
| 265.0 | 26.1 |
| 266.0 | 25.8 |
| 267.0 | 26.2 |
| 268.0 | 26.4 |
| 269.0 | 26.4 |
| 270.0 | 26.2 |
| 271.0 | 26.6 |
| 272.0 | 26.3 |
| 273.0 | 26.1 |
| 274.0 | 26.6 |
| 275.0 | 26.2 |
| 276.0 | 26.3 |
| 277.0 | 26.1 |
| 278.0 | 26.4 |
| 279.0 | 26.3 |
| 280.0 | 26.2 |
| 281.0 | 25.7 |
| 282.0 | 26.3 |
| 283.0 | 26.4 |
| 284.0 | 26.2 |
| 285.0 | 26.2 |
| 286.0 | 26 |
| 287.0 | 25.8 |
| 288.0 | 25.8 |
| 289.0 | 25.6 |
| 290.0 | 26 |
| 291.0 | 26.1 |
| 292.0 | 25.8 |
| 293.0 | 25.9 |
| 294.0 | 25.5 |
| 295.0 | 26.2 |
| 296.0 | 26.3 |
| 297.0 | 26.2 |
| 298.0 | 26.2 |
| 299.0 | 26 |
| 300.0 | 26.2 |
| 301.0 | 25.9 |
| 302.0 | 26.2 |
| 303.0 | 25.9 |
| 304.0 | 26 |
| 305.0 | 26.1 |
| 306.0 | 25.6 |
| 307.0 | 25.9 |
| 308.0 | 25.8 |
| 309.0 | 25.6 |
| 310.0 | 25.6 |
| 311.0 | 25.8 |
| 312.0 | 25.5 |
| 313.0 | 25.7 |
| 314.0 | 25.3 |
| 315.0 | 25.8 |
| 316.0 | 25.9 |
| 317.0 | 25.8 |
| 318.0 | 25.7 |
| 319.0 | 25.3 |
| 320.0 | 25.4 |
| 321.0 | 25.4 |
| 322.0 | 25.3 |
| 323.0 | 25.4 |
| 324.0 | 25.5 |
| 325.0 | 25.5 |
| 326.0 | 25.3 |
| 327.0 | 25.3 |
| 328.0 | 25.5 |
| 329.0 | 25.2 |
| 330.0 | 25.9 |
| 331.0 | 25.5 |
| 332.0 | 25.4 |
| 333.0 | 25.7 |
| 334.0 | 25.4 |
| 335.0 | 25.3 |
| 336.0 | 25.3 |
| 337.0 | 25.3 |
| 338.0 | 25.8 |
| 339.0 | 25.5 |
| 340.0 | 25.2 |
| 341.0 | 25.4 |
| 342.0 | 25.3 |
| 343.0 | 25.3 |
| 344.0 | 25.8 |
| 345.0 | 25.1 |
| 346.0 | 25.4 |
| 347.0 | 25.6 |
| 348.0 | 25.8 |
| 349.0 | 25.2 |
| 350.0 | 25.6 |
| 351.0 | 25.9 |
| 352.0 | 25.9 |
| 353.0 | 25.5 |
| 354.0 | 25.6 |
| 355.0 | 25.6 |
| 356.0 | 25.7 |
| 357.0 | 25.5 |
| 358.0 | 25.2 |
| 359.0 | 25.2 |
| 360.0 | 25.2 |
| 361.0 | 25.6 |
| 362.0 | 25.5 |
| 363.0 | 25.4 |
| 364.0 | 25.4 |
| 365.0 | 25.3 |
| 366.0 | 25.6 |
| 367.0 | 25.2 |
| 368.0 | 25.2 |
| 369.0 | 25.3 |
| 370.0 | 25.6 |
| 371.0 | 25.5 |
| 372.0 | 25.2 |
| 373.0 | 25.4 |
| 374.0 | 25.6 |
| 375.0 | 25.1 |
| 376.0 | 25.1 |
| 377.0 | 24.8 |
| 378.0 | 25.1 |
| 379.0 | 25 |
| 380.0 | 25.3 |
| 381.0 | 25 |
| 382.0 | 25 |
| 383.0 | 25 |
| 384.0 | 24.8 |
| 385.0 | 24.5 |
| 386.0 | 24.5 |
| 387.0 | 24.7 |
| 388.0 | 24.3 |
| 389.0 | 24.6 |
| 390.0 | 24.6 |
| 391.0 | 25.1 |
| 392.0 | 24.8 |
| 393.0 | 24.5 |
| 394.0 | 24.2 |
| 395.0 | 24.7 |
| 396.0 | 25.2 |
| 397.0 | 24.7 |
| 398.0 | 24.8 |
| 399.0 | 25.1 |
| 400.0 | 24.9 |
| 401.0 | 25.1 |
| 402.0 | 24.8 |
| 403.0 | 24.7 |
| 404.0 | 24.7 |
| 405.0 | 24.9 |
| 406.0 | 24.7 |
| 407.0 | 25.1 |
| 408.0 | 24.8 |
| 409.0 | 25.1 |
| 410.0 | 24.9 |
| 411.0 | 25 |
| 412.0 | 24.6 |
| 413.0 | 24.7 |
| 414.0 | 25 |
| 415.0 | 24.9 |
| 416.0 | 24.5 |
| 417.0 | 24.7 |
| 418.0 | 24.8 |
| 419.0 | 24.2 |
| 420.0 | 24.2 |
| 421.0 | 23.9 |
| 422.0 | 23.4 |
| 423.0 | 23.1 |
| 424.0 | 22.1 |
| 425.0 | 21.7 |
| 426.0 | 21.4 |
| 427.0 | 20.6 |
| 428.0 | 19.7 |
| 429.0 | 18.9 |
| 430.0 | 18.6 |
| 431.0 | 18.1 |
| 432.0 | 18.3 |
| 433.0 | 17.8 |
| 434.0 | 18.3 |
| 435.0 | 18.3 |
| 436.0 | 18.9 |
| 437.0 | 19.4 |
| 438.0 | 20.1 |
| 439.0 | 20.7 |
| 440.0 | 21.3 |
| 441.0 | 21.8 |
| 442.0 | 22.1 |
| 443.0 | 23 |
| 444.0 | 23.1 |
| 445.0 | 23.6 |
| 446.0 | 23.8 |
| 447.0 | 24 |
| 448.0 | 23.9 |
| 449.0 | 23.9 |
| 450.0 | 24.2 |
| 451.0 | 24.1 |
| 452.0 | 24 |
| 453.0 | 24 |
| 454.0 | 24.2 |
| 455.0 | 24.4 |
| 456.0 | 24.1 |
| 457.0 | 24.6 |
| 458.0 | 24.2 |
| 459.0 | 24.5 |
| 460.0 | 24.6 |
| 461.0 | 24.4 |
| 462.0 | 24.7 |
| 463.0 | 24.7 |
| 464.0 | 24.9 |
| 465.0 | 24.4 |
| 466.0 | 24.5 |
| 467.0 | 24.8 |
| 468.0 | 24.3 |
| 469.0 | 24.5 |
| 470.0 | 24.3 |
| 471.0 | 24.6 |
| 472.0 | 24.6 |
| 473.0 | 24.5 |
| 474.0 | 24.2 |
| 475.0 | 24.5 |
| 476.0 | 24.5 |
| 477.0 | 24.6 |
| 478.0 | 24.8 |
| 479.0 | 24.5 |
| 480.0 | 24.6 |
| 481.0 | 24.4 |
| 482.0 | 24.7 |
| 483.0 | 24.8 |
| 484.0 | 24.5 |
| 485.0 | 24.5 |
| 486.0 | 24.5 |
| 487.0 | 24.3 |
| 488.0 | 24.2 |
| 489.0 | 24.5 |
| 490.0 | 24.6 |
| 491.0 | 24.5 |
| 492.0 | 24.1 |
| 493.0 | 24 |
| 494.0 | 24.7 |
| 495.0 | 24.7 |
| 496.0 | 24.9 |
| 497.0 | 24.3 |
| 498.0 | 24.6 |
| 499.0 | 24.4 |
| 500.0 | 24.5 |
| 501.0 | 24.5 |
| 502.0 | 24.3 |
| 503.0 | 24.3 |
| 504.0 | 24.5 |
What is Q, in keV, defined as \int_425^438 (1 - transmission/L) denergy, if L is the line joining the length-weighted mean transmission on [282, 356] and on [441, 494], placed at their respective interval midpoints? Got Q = 2.9 keV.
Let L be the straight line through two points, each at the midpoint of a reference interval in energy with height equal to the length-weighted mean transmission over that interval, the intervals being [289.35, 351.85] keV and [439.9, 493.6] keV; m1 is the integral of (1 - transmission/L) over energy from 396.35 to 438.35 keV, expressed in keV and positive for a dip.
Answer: 3.2 keV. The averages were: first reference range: 25.7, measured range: 22.8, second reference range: 24.2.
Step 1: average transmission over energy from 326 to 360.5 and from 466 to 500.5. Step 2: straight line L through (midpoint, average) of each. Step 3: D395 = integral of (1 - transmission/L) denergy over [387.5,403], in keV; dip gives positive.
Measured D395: 0.2 keV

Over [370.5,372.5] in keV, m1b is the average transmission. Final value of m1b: 25.4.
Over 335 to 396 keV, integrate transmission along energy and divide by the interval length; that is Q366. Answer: 25.2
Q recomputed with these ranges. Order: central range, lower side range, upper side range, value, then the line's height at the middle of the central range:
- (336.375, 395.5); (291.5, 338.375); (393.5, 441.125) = -2.35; 24.3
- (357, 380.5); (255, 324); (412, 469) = -0.95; 24.3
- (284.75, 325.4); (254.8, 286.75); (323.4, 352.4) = 0.10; 25.9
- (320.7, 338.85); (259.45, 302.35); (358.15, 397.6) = 0.10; 25.6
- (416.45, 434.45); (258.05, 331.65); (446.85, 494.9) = 2.52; 24.8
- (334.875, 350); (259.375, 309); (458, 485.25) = 0.11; 25.6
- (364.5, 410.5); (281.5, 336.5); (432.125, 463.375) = -1.82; 24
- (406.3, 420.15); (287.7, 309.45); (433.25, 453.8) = -1.12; 22.9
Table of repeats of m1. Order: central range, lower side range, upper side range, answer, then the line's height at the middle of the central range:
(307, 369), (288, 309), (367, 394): -0.02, 25.5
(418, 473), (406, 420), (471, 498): 4.34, 24.6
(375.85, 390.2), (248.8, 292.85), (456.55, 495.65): 0.25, 25.3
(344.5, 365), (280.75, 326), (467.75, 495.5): -0.04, 25.4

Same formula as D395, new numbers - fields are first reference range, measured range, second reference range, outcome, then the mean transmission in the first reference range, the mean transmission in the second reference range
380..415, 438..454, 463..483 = 1.0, 24.8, 24.5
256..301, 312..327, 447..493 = 0.2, 26.2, 24.4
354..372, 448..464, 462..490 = 0.2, 25.4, 24.5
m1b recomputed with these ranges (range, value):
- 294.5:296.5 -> 26.2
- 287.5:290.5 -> 25.8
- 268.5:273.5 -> 26.3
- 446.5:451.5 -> 24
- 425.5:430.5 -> 19.8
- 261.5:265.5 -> 26.1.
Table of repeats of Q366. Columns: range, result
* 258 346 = 25.8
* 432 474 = 23.1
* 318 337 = 25.4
